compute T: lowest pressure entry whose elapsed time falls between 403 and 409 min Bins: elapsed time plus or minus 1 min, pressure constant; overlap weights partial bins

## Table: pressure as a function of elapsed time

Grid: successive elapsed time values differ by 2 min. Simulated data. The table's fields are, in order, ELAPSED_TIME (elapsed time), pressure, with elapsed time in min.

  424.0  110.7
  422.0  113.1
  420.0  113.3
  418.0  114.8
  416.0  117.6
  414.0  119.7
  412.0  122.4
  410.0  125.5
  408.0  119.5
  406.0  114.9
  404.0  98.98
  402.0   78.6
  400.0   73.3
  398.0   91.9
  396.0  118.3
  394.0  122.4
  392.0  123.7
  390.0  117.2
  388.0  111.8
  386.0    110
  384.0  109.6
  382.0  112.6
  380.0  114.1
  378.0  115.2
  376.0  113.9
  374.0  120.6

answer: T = 98.98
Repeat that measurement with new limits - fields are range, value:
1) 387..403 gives 73.3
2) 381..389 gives 109.6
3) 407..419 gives 114.8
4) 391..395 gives 122.4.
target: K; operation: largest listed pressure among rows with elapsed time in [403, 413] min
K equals 125.5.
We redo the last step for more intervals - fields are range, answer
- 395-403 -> 118.3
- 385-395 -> 123.7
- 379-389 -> 114.1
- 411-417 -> 122.4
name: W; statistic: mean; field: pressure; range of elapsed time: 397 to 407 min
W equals 91.5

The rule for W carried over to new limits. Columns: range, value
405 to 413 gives 121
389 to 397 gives 120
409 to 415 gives 123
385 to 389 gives 111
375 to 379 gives 115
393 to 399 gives 111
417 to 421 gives 114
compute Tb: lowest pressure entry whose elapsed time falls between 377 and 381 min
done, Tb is 114.1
